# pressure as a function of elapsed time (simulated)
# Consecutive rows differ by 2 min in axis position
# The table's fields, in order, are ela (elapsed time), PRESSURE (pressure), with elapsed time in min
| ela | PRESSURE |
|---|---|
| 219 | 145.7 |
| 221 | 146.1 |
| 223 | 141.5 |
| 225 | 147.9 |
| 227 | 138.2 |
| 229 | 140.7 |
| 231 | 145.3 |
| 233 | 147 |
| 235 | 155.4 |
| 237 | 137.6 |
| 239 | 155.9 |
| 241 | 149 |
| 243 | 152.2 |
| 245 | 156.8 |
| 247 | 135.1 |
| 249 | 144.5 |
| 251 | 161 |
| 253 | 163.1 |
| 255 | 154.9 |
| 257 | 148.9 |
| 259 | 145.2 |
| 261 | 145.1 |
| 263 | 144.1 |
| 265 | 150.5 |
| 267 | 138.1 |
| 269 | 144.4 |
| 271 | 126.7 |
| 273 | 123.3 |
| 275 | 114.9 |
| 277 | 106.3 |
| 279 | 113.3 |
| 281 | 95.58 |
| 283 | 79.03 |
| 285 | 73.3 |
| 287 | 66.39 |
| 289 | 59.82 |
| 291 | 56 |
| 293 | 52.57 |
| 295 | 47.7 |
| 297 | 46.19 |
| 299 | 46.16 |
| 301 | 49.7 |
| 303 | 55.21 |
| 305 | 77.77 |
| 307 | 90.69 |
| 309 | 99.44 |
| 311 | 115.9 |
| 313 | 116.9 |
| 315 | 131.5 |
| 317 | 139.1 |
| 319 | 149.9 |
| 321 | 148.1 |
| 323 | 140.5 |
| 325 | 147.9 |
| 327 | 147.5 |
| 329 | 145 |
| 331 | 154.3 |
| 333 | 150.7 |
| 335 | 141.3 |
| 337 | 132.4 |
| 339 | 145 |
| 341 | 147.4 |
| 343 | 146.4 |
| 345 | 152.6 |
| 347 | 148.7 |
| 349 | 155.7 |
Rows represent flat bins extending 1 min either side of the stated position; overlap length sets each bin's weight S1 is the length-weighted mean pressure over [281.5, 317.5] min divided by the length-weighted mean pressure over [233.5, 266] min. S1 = 0.5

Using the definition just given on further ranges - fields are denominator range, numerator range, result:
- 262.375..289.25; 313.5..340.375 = 1.30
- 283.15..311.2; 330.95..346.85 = 2.21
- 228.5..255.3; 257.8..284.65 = 0.83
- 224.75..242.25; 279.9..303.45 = 0.42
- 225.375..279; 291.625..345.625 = 0.80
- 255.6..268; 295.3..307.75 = 0.41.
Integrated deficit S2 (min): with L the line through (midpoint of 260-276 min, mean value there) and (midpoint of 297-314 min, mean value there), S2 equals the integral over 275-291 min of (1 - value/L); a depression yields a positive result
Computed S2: 4.1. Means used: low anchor 136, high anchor 79.4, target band 84.9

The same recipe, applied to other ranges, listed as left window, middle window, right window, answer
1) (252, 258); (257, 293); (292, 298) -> -2.39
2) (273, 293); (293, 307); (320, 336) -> 6.78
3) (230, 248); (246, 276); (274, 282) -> -4.18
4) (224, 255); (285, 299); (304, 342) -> 8.40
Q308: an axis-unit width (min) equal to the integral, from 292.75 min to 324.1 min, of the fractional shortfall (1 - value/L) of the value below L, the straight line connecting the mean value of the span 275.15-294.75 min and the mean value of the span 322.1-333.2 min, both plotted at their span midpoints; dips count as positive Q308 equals 6.57 min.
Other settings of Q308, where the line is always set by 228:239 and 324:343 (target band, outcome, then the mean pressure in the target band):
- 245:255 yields -0.4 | 152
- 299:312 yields 6.0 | 78.7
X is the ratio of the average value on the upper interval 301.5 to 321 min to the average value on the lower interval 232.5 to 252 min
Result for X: 0.7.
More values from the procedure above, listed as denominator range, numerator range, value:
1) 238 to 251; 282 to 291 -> 0.45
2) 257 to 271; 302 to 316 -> 0.68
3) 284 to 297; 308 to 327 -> 2.28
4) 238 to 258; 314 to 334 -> 0.96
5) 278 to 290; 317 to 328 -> 1.80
